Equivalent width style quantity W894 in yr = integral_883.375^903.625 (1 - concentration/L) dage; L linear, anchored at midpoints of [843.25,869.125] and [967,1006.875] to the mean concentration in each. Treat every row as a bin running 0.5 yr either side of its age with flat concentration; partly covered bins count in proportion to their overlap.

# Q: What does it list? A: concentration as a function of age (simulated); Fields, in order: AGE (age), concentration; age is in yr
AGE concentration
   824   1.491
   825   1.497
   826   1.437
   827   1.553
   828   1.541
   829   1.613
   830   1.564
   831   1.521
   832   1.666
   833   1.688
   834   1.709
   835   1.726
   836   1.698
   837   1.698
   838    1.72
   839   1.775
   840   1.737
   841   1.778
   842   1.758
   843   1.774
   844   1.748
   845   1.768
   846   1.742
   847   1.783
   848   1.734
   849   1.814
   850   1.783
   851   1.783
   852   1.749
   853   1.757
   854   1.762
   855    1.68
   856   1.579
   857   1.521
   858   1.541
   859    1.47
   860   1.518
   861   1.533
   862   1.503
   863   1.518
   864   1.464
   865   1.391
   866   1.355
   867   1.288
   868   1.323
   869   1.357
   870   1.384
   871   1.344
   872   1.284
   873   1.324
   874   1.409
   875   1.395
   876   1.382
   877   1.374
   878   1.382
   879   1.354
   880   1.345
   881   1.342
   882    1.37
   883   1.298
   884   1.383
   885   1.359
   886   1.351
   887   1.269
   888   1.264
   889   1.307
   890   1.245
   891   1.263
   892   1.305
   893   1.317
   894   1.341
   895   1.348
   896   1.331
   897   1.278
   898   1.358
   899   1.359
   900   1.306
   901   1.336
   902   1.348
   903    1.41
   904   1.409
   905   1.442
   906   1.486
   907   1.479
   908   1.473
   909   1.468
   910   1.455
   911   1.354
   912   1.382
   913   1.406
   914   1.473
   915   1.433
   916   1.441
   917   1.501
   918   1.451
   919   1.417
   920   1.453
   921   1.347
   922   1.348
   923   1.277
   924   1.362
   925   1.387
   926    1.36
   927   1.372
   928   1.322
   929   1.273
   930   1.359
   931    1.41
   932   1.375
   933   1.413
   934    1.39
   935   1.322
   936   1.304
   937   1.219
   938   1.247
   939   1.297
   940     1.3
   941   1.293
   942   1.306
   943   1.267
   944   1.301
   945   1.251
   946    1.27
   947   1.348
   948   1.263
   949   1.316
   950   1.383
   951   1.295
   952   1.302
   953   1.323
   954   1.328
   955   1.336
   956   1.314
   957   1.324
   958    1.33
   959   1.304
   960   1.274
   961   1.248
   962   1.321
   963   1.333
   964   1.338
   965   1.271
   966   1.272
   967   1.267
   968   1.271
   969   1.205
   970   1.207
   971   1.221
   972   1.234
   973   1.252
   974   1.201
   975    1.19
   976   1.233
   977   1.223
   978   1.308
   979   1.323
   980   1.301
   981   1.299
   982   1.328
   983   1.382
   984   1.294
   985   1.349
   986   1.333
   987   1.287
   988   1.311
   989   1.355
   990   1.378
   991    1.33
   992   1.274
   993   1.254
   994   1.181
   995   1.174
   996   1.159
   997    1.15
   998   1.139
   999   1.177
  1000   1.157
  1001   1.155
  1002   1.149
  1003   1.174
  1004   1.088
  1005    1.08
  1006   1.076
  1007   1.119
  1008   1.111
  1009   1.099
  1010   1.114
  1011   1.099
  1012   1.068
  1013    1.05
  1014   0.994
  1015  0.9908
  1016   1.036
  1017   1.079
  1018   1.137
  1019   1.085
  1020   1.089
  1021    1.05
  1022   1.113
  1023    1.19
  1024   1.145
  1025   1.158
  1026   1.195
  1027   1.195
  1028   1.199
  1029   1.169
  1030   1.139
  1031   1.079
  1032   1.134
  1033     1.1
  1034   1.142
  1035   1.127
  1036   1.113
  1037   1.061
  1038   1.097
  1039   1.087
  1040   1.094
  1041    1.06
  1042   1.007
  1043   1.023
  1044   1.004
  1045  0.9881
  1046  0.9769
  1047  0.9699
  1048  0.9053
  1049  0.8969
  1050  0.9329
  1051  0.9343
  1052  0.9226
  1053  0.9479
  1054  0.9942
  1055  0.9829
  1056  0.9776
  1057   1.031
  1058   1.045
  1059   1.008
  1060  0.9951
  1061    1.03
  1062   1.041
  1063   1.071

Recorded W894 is 2.3 yr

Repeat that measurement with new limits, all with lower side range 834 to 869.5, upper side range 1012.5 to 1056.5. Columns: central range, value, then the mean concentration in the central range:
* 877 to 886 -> 1.1 yr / 1.36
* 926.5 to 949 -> 0.8 yr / 1.31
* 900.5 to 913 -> 0.3 yr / 1.42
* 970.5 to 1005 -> -1.1 yr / 1.24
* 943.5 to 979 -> 0.2 yr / 1.28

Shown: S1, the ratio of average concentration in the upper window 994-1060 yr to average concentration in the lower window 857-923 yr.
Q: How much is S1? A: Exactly 0.78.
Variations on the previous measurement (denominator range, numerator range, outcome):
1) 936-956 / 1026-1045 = 0.85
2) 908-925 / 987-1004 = 0.86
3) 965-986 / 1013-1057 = 0.83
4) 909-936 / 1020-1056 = 0.76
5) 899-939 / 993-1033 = 0.81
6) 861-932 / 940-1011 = 0.91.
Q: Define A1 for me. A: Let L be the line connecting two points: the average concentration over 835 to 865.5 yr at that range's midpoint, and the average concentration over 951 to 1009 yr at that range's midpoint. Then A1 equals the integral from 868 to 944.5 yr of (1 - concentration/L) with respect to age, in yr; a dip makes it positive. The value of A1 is 6.6 yr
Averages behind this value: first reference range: 1.67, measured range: 1.36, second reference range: 1.25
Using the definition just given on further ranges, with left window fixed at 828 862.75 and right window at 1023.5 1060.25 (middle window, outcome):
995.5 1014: 0.83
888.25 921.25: 2.27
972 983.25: -0.15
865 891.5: 3.98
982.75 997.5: -0.76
